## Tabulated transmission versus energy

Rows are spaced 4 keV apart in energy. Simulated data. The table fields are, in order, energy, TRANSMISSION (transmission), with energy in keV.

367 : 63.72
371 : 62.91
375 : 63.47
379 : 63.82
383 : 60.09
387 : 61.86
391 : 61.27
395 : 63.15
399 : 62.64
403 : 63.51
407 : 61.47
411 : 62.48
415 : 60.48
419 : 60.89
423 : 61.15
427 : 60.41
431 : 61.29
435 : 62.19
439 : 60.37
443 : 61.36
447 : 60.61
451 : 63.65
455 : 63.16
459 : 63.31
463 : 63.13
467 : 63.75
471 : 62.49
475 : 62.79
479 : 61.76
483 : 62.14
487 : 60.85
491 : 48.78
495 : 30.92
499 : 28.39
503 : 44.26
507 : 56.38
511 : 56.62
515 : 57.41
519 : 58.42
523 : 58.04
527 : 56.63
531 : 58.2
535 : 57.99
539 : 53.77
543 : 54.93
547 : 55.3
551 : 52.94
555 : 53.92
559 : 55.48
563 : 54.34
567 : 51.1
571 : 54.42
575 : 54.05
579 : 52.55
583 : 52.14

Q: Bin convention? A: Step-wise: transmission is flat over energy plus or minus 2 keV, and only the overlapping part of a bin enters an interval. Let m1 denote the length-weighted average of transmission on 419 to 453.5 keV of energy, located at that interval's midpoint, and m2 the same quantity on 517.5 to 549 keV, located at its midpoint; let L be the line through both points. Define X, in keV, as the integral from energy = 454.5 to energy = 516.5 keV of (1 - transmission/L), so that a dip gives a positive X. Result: 4.1 keV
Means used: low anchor 61.4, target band 55.2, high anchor 56.6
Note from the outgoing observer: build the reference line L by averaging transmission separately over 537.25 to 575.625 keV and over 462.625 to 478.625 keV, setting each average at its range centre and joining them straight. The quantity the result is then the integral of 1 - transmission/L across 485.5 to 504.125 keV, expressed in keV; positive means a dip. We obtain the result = 5.7 keV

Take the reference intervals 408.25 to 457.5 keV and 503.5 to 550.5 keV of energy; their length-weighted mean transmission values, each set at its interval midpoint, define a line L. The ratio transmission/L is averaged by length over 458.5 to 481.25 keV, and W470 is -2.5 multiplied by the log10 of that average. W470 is -0.06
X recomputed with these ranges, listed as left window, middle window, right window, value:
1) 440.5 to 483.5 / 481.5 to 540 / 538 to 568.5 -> 5.4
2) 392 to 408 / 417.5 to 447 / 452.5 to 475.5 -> 0.9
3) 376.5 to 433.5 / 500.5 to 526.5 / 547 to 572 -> 0.6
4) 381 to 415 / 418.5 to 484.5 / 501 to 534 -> -3.2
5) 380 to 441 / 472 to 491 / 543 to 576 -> -0.8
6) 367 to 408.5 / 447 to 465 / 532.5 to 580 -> -1.2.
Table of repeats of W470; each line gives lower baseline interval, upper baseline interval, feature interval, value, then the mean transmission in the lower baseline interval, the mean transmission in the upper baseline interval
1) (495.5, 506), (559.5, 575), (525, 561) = -0.168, 37.5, 53.6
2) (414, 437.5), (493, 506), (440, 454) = -0.151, 61.1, 36.2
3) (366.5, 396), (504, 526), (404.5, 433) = -0.006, 62.5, 56.7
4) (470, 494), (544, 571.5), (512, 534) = -0.032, 58.5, 53.9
